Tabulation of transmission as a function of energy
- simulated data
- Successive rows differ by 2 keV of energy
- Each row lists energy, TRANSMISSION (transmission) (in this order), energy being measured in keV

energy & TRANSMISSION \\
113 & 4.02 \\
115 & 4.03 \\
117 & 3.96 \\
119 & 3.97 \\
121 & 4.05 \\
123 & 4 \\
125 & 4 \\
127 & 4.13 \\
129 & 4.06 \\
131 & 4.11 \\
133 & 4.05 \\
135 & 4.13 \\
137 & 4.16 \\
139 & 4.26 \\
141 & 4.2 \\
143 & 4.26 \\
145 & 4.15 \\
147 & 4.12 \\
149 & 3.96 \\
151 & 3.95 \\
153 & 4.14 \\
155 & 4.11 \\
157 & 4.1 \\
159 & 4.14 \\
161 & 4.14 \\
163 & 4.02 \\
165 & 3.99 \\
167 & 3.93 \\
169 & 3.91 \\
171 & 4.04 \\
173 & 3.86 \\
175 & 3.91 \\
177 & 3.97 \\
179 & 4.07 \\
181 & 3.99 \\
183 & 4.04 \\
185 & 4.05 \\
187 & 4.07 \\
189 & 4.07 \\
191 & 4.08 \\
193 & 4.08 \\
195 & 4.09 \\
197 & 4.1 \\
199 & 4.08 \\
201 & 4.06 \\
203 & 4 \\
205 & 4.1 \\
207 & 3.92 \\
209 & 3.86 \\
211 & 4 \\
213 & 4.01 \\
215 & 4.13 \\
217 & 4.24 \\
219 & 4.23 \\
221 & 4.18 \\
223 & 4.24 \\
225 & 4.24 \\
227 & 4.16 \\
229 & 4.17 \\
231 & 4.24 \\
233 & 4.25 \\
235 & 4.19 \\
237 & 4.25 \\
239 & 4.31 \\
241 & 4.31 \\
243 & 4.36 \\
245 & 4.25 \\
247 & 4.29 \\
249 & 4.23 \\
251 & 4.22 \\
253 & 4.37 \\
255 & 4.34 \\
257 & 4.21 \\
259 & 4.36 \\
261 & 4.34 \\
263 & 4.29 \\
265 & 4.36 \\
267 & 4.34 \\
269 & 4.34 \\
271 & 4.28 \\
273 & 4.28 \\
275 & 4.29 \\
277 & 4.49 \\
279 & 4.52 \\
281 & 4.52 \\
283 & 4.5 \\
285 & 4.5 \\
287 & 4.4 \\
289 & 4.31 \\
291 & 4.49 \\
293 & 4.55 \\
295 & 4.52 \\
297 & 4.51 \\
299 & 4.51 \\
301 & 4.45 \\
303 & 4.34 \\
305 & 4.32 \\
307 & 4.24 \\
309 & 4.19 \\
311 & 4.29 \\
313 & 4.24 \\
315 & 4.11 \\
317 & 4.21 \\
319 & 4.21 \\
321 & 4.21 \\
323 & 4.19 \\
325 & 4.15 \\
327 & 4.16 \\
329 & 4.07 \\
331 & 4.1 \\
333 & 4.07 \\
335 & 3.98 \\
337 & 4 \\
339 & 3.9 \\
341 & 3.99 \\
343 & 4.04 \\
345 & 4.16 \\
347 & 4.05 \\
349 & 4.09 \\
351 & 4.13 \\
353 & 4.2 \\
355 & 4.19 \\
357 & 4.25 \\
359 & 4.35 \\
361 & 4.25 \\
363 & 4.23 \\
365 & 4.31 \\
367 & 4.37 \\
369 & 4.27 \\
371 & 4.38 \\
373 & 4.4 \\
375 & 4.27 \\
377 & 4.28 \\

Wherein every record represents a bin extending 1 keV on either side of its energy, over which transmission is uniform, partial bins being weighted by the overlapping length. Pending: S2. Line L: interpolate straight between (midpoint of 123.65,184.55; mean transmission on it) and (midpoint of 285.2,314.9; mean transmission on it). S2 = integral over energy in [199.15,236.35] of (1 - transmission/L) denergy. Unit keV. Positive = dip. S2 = 0.7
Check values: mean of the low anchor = 4.06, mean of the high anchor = 4.38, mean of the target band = 4.12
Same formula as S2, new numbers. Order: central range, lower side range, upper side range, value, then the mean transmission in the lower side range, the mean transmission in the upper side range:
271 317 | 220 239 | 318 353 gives -2.7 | 4.22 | 4.09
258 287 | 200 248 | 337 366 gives -1.6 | 4.17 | 4.15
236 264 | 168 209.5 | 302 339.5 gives -1.4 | 4.02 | 4.16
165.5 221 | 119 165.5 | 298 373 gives 1.2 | 4.1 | 4.2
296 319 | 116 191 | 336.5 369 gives -0.9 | 4.06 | 4.16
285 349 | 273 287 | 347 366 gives 1.6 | 4.45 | 4.21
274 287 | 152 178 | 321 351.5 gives -1.3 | 4.02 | 4.08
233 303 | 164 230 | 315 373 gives -4.4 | 4.06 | 4.16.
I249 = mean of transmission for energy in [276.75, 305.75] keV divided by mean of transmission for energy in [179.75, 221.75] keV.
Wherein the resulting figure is 1.10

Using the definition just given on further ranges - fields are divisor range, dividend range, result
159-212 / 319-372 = 1.03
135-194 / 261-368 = 1.05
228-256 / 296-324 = 1.00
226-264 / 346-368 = 0.99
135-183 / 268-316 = 1.08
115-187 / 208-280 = 1.05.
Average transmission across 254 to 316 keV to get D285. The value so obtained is 4.37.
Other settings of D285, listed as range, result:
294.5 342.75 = 4.2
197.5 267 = 4.2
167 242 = 4.09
